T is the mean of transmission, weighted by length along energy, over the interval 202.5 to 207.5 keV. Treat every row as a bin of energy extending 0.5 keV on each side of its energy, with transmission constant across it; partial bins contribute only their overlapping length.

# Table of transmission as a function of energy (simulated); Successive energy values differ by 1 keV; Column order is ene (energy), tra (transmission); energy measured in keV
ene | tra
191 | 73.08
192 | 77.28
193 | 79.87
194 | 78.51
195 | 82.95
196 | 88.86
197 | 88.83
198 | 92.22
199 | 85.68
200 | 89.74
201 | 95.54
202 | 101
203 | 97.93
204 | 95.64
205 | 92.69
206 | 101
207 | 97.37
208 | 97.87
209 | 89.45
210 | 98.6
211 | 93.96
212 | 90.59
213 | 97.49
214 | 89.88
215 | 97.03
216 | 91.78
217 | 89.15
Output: 96.9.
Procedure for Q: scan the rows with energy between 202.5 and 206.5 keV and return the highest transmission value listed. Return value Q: 101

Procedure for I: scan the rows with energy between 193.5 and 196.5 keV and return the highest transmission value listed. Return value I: 88.86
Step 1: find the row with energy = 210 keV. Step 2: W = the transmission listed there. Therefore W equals 98.6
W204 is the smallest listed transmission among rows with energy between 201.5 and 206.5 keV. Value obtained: 92.69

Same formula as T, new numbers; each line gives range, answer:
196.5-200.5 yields 89.1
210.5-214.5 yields 93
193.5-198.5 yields 86.3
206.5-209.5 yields 94.9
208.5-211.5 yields 94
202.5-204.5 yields 96.8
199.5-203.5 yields 96.1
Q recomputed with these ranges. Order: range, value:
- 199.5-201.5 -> 95.54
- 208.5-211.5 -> 98.6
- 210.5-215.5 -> 97.49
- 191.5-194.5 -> 79.87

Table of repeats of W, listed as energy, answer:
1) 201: 95.54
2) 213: 97.49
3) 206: 101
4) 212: 90.59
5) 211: 93.96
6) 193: 79.87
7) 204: 95.64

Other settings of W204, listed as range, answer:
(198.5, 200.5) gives 85.68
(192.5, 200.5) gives 78.51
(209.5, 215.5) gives 89.88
